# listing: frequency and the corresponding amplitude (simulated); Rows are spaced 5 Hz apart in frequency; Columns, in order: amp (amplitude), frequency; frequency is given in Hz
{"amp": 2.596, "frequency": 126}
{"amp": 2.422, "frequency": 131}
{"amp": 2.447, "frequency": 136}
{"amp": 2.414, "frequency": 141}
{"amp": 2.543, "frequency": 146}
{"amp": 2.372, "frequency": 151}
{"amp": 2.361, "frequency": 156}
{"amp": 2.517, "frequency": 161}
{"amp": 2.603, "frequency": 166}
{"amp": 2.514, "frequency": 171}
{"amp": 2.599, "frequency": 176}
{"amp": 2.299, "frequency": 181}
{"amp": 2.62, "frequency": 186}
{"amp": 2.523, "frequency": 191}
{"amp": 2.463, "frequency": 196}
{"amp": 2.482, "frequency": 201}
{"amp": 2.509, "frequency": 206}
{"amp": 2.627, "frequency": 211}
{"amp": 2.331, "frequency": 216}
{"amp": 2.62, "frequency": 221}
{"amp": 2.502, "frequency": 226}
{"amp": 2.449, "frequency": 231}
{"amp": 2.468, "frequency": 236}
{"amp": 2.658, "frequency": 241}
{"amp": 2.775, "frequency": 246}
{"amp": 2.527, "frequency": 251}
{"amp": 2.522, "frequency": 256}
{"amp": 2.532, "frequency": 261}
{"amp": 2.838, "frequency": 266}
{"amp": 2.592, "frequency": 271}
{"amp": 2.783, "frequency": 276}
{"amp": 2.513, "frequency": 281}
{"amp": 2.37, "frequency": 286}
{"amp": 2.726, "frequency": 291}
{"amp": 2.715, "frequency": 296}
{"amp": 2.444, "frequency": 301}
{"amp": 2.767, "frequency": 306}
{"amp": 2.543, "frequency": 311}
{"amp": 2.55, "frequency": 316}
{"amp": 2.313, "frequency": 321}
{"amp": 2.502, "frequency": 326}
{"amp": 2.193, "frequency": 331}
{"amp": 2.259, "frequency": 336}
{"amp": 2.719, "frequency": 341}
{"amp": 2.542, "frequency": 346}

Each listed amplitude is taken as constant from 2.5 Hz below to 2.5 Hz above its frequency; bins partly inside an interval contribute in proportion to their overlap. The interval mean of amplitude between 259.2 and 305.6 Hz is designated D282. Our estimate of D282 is 2.62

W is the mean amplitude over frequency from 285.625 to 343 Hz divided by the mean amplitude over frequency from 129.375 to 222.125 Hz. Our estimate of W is 1.01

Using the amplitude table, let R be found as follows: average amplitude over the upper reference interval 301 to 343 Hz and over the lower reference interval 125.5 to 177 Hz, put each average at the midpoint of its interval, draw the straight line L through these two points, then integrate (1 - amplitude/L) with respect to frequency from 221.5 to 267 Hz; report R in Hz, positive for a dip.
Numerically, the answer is -1.84 Hz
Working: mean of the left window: 2.48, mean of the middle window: 2.58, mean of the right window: 2.48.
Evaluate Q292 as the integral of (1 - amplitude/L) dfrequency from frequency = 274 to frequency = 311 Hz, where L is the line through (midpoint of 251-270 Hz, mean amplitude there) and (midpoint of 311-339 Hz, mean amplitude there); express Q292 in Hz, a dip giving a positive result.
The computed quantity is -1.6 Hz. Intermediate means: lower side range 2.61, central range 2.61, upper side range 2.39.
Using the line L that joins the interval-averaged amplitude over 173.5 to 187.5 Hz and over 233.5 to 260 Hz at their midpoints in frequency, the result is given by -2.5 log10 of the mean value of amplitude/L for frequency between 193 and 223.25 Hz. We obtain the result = 0.01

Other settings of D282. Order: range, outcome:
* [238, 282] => 2.64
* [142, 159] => 2.43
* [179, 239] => 2.49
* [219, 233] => 2.52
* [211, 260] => 2.54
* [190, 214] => 2.52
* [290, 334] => 2.52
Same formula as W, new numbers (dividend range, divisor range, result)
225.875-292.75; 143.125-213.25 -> 1.04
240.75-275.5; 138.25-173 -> 1.07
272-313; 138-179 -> 1.05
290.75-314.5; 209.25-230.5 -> 1.05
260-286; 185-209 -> 1.05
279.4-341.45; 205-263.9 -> 0.98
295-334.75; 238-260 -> 0.95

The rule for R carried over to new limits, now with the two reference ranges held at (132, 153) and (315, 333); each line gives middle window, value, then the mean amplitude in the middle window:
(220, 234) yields -0.6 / 2.51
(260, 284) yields -2.5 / 2.65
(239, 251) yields -1.3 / 2.68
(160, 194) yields -1.3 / 2.52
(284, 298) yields -1.3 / 2.61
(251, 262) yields -0.6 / 2.53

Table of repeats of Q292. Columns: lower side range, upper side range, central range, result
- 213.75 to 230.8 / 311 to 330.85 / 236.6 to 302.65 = -4.1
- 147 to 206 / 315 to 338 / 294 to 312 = -1.9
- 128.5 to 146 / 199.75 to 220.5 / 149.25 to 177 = -0.3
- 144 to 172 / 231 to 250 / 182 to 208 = 0.3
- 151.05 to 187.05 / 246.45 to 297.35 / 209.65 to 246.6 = 0.3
